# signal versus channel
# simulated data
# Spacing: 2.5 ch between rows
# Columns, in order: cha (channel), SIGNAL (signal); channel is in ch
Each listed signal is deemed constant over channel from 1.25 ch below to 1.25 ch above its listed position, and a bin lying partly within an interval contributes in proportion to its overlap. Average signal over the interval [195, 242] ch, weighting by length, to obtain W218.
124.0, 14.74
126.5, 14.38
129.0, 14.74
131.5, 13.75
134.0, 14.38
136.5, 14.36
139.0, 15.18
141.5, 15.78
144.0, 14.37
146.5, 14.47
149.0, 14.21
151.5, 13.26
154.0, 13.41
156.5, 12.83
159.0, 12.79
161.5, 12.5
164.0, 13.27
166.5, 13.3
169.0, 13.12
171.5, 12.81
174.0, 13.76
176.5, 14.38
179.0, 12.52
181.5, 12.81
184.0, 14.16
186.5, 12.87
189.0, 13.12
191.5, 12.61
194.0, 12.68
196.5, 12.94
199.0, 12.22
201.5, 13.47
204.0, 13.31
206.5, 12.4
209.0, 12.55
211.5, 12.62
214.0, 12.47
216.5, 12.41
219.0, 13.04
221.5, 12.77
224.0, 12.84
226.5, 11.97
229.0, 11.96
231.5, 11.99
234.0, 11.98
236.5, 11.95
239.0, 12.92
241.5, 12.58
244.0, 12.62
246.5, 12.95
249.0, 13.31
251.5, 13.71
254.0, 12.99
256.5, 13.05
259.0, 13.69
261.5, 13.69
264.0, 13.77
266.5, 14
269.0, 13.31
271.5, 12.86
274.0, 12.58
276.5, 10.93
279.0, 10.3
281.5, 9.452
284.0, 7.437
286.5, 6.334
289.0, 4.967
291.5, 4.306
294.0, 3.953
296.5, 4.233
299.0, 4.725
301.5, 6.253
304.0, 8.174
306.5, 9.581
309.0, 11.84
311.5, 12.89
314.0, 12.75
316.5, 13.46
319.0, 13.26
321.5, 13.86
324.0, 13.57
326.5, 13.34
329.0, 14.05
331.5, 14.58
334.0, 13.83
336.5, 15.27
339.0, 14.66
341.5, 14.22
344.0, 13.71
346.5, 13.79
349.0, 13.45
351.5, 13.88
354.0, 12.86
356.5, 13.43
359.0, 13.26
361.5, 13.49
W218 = 12.5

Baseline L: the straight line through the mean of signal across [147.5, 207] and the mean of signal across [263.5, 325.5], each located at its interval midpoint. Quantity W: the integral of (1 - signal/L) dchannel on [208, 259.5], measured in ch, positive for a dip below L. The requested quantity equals -4.9 ch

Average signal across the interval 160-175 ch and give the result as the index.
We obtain 13.1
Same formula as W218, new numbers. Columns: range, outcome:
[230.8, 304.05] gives 10.5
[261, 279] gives 12.8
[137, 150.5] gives 14.7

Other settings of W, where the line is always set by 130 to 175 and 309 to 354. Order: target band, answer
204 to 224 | 1.6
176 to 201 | 1.4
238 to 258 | 1.0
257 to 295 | 9.8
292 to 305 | 7.9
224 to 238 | 1.7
